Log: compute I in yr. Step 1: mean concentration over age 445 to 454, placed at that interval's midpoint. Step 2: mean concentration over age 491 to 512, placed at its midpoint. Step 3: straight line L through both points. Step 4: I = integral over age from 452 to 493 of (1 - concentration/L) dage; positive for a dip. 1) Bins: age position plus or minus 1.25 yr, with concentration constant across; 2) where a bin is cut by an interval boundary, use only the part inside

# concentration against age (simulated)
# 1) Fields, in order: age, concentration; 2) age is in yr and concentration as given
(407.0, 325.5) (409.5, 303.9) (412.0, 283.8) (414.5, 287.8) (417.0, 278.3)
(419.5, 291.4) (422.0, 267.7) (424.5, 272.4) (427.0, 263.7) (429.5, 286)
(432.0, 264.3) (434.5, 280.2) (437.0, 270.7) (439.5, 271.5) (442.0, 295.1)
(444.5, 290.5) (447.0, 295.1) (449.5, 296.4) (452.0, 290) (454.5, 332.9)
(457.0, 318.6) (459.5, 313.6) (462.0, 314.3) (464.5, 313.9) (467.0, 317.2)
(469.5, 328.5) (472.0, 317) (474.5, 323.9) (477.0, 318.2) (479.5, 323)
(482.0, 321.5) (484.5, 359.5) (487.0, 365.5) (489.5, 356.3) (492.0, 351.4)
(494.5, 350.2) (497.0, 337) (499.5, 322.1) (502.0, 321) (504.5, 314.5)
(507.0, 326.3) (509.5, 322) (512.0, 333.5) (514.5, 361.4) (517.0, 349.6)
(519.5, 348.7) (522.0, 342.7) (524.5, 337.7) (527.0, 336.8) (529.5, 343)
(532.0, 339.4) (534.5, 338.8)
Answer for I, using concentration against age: -2.17 yr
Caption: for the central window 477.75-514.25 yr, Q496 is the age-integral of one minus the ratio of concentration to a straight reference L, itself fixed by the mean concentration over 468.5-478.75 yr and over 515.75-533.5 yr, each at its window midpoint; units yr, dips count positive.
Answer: -0.6 yr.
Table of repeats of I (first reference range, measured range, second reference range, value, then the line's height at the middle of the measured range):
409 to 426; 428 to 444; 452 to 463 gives 1.1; 298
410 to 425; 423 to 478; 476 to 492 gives 2.3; 312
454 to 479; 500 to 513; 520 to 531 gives 0.4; 334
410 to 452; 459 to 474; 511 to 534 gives -0.6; 306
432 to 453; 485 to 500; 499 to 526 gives -1.3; 321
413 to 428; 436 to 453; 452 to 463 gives 0.9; 303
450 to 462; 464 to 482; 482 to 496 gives 0.7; 334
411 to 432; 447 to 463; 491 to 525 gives -0.5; 301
